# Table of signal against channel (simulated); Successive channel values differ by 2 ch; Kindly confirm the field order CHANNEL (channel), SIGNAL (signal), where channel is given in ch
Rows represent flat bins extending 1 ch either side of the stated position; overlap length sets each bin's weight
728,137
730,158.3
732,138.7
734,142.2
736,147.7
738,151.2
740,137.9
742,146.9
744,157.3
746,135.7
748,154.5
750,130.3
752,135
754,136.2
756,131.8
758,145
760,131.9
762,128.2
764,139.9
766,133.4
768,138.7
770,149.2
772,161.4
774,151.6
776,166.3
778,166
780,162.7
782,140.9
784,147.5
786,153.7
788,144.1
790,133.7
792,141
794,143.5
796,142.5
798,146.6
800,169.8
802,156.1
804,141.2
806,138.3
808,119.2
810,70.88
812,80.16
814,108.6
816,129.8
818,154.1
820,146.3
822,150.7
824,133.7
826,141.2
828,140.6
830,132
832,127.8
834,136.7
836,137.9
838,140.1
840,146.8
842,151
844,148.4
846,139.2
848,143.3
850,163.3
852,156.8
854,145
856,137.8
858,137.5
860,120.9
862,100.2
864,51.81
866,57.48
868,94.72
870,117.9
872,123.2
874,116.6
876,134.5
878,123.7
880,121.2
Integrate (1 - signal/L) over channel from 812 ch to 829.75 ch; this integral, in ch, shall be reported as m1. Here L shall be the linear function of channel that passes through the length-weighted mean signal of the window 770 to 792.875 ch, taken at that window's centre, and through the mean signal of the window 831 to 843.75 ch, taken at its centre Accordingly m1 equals 1.1 ch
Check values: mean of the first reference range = 152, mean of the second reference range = 141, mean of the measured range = 135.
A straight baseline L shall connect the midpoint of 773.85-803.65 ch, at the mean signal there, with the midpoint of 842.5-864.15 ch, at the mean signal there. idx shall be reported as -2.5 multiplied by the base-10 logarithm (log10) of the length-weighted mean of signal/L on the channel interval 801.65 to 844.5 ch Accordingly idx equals 0.07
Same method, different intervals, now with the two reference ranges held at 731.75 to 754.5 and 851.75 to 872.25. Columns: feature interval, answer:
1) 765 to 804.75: -0.137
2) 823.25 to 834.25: -0.130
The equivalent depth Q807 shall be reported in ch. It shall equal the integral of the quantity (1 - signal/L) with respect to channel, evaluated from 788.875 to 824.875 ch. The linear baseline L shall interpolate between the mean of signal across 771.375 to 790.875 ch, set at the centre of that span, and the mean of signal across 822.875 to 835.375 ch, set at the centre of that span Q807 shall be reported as 2.5 ch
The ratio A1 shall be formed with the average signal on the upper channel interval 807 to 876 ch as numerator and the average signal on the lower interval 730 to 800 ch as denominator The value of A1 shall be 0.9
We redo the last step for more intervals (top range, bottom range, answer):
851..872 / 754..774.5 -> 0.80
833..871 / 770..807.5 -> 0.85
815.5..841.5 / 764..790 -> 0.93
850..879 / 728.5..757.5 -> 0.82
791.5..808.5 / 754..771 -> 1.06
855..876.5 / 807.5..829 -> 0.86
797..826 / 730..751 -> 0.91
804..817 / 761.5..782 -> 0.74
